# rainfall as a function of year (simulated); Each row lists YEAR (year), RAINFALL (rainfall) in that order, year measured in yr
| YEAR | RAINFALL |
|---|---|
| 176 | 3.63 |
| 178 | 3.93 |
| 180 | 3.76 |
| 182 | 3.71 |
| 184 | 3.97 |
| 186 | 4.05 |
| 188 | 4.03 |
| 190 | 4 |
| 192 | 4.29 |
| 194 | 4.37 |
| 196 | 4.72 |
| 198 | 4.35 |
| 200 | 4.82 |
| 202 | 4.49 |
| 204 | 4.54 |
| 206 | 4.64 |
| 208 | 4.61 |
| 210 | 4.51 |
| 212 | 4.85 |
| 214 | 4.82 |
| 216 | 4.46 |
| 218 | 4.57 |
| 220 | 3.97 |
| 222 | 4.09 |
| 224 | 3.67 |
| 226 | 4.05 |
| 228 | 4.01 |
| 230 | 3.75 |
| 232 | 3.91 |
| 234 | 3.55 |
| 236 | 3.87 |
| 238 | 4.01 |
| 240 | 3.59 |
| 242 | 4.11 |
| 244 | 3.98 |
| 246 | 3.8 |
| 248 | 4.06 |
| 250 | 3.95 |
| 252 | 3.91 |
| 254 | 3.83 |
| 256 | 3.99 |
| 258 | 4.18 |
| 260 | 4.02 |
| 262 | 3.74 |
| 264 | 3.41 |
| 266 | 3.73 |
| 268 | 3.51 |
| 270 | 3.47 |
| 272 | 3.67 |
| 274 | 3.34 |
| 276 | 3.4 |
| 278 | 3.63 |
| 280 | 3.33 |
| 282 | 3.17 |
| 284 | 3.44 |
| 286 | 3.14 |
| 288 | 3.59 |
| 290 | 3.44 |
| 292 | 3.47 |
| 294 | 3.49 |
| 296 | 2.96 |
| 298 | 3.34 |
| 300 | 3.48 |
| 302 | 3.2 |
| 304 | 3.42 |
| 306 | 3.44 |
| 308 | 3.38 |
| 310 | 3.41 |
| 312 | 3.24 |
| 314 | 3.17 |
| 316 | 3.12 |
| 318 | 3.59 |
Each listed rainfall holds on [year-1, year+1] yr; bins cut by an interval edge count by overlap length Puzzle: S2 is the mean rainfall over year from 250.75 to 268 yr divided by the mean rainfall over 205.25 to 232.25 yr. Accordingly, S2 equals 0.9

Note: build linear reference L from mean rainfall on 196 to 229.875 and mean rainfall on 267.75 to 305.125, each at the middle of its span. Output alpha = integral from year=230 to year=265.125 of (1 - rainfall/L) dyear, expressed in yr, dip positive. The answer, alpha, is 0.4 yr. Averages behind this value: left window 4.4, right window 3.39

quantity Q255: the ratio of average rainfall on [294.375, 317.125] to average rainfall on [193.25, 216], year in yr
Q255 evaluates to 0.72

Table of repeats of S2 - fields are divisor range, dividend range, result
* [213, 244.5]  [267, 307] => 0.84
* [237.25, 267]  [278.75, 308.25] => 0.86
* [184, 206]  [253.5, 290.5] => 0.82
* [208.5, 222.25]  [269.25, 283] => 0.76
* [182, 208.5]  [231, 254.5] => 0.89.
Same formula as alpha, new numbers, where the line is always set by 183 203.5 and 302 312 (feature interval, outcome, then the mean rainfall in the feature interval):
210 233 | -0.70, 4.21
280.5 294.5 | 0.59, 3.39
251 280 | 0.23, 3.69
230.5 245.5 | 0.34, 3.85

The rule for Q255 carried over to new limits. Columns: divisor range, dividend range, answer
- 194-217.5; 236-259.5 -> 0.86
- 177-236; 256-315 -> 0.82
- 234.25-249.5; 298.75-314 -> 0.86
